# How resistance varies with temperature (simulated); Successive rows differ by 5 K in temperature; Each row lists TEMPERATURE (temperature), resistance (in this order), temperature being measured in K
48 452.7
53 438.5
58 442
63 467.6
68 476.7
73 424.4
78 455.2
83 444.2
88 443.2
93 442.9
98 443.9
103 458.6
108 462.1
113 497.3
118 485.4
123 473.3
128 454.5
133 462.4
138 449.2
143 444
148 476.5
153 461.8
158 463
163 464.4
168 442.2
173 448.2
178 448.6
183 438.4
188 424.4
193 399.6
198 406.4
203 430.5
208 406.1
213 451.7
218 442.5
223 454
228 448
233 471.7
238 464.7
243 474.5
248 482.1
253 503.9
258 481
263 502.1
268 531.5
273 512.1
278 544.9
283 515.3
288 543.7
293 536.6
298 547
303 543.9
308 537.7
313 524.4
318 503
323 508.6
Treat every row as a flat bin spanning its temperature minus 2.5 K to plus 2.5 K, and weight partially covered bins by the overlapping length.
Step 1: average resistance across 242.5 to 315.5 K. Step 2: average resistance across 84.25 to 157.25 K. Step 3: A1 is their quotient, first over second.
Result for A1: 1.1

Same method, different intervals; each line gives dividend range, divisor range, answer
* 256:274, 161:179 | 1.12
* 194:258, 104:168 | 0.97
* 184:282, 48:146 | 1.02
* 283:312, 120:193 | 1.19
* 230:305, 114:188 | 1.11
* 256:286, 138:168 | 1.12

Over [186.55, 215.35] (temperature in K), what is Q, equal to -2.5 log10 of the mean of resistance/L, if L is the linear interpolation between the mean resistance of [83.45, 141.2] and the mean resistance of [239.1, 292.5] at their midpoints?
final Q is 0.17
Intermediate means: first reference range 460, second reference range 509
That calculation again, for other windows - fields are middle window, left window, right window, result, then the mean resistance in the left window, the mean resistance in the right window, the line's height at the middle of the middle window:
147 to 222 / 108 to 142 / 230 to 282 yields 0.10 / 469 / 497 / 481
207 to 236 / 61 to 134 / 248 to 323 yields 0.12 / 459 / 521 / 500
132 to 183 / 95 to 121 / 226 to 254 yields 0.04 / 469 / 473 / 471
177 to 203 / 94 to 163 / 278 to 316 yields 0.16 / 464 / 536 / 490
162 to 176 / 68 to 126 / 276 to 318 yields 0.08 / 458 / 535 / 486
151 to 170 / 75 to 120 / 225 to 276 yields 0.03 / 459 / 487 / 470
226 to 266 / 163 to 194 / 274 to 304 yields 0.04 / 438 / 537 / 498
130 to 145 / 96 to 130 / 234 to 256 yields 0.04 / 468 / 481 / 471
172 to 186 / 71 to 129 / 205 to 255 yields 0.03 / 457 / 459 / 458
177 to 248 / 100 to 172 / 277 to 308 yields 0.14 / 463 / 538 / 500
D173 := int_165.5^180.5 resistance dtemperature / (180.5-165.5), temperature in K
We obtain 446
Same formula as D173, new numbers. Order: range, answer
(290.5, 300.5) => 542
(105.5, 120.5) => 482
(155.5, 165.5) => 464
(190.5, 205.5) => 412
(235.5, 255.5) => 481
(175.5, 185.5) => 444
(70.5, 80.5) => 440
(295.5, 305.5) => 545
